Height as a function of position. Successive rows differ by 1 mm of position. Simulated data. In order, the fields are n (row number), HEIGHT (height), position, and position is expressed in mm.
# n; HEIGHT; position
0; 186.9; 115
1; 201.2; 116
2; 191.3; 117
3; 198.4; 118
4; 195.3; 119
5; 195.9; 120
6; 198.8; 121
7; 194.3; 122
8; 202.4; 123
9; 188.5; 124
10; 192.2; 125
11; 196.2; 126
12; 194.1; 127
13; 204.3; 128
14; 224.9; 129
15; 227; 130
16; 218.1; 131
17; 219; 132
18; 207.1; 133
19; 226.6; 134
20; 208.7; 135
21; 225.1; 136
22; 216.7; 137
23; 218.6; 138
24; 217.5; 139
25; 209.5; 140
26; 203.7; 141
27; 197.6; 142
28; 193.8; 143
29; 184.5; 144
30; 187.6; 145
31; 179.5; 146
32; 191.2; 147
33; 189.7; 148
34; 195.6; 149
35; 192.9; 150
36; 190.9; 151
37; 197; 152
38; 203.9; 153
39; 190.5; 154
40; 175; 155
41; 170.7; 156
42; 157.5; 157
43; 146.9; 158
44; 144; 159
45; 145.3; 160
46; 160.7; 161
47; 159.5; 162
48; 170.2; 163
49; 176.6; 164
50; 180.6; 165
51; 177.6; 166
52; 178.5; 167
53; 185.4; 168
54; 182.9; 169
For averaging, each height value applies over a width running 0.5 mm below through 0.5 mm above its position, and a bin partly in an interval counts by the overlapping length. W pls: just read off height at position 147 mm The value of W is 191.2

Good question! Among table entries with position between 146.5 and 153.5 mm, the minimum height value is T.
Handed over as 189.7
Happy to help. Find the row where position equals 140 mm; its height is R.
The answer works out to 209.5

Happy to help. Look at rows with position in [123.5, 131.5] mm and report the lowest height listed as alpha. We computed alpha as 188.5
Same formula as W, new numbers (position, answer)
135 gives 208.7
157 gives 157.5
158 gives 146.9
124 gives 188.5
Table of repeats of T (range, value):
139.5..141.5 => 203.7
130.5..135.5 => 207.1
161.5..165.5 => 159.5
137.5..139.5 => 217.5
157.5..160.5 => 144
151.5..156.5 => 170.7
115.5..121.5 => 191.3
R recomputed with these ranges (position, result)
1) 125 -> 192.2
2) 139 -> 217.5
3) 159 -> 144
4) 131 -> 218.1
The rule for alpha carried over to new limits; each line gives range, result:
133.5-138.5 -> 208.7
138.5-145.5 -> 184.5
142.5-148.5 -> 179.5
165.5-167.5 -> 177.6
